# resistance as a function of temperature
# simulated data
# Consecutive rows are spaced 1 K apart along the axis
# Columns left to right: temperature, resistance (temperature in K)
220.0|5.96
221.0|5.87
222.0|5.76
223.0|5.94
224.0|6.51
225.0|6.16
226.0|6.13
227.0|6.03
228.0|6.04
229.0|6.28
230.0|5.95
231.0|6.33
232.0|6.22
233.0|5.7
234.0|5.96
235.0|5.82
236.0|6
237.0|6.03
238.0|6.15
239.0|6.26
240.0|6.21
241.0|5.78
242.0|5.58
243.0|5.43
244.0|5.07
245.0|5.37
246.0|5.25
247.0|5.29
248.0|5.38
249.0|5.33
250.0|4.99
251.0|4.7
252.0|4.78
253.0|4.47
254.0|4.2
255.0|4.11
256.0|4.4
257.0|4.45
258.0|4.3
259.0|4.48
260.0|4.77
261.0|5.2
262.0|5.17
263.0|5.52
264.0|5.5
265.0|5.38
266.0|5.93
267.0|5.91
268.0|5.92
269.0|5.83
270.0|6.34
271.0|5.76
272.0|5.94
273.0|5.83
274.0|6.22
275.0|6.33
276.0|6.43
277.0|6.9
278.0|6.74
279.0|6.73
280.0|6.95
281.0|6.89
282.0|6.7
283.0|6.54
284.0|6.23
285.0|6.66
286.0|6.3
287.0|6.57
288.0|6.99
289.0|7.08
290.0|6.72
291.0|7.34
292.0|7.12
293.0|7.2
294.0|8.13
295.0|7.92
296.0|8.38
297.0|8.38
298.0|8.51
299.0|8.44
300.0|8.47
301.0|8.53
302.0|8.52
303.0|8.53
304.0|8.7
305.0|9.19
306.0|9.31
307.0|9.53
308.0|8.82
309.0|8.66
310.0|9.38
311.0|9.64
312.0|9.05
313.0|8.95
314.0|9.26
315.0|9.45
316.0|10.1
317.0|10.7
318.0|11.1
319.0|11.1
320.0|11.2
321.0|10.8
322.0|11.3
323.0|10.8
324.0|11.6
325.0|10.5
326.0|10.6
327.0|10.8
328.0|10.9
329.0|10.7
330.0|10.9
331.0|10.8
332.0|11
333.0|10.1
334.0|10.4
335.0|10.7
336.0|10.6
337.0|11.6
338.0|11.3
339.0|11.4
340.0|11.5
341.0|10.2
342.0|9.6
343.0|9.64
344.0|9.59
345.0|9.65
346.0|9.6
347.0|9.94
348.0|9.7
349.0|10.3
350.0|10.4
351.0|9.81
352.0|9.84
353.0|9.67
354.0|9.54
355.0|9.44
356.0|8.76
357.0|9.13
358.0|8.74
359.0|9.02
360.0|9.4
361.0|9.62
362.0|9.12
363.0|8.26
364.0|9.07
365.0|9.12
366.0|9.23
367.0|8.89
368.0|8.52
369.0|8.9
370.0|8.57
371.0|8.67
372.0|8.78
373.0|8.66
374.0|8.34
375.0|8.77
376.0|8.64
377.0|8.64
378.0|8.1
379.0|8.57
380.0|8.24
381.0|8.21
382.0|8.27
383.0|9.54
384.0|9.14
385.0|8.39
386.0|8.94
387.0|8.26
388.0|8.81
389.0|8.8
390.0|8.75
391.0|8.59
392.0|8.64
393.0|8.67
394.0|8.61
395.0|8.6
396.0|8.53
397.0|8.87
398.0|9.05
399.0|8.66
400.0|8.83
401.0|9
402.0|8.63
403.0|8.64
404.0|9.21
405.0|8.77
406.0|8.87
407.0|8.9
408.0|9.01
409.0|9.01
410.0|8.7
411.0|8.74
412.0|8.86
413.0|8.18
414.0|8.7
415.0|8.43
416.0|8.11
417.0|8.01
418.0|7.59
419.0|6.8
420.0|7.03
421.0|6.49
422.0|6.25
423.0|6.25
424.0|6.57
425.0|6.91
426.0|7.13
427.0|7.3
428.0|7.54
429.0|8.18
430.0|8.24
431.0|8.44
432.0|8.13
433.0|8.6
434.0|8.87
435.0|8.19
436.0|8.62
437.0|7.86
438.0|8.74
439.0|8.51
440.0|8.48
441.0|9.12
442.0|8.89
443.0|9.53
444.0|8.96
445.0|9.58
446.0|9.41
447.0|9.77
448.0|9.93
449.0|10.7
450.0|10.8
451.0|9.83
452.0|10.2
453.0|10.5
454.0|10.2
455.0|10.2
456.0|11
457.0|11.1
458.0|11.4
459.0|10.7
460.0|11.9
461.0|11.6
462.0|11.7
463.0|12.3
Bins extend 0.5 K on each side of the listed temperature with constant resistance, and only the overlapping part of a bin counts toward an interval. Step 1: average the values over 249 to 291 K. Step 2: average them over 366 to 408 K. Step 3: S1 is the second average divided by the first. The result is 1.5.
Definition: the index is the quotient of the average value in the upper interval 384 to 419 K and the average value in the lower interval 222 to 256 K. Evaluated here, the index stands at 1.5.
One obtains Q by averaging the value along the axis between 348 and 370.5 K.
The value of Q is 9.25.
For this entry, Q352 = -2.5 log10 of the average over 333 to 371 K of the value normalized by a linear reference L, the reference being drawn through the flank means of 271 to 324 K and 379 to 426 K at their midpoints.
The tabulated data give -0.170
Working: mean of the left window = 8.23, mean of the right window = 8.34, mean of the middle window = 9.69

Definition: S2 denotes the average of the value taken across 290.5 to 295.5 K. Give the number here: 7.54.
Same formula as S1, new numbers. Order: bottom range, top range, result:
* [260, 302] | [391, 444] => 1.23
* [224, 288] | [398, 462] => 1.54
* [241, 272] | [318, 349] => 2.05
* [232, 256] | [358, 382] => 1.62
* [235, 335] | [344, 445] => 1.16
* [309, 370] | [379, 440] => 0.83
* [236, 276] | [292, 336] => 1.79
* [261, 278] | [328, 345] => 1.79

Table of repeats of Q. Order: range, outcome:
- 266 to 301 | 6.9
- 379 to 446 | 8.39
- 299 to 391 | 9.55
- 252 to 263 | 4.61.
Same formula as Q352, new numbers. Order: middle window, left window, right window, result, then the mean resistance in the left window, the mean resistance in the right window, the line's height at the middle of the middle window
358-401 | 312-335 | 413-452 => 0.081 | 10.6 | 8.35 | 9.43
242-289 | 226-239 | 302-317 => 0.294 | 6.05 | 9.21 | 7.41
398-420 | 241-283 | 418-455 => -0.063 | 5.54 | 8.53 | 8.05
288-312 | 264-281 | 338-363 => -0.123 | 6.2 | 9.74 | 7.44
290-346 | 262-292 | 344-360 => -0.196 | 6.34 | 9.56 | 8.1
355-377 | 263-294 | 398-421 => -0.142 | 6.45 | 8.45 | 7.79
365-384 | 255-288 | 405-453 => -0.146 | 5.89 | 8.47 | 7.58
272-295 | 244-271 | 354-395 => -0.141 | 5.13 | 8.78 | 5.94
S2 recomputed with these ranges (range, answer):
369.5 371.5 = 8.62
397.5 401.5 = 8.88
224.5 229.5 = 6.13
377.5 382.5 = 8.28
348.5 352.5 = 10.1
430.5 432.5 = 8.29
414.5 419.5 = 7.79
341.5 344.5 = 9.61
